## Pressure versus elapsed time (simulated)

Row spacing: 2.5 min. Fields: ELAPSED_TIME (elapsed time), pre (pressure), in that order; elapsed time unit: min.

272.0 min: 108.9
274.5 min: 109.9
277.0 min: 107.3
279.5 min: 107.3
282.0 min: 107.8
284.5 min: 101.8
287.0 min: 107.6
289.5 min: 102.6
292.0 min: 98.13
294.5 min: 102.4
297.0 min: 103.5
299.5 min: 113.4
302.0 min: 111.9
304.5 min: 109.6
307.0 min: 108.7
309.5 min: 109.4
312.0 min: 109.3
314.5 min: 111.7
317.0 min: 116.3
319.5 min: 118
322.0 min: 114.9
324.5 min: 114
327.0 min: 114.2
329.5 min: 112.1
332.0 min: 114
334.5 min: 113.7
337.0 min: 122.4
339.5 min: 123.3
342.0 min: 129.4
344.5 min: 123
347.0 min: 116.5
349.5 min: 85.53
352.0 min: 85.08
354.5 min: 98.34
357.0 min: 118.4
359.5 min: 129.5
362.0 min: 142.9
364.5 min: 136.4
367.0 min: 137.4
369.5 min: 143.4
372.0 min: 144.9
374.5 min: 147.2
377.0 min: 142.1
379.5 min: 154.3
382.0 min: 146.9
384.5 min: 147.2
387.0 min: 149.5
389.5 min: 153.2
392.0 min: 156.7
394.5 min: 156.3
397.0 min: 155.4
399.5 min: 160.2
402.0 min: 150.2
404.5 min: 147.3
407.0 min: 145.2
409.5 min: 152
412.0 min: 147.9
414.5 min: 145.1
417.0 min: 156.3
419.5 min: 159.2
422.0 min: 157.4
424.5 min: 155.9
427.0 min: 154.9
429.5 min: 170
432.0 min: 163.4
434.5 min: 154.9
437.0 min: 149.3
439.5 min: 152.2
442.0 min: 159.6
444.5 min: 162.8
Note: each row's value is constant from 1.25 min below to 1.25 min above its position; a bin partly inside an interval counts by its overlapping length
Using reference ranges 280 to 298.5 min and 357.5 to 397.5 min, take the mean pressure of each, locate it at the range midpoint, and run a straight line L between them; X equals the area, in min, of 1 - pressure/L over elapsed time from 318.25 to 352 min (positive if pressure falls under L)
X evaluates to 2.95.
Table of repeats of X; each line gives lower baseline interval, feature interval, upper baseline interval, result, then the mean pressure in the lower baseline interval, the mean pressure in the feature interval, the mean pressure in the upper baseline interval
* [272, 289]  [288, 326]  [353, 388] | 2.1 min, 107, 110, 138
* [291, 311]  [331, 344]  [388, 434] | 0.2 min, 107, 121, 155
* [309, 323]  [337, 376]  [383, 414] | 2.4 min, 113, 124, 152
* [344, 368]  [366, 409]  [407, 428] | -4.5 min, 117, 149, 153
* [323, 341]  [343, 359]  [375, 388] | 2.8 min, 116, 106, 148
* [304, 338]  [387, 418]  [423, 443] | -1.4 min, 113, 152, 157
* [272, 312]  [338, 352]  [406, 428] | 1.5 min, 107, 113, 153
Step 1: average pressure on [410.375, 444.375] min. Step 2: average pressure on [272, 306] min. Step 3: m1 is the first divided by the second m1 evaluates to 1.47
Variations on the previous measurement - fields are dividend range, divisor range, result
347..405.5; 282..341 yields 1.24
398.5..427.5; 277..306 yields 1.44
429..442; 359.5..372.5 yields 1.13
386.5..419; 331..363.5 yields 1.32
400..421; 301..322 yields 1.35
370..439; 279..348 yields 1.36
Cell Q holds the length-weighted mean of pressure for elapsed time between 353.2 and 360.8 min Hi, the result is 115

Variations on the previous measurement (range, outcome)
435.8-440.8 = 151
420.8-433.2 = 160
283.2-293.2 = 103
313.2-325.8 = 115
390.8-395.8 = 156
